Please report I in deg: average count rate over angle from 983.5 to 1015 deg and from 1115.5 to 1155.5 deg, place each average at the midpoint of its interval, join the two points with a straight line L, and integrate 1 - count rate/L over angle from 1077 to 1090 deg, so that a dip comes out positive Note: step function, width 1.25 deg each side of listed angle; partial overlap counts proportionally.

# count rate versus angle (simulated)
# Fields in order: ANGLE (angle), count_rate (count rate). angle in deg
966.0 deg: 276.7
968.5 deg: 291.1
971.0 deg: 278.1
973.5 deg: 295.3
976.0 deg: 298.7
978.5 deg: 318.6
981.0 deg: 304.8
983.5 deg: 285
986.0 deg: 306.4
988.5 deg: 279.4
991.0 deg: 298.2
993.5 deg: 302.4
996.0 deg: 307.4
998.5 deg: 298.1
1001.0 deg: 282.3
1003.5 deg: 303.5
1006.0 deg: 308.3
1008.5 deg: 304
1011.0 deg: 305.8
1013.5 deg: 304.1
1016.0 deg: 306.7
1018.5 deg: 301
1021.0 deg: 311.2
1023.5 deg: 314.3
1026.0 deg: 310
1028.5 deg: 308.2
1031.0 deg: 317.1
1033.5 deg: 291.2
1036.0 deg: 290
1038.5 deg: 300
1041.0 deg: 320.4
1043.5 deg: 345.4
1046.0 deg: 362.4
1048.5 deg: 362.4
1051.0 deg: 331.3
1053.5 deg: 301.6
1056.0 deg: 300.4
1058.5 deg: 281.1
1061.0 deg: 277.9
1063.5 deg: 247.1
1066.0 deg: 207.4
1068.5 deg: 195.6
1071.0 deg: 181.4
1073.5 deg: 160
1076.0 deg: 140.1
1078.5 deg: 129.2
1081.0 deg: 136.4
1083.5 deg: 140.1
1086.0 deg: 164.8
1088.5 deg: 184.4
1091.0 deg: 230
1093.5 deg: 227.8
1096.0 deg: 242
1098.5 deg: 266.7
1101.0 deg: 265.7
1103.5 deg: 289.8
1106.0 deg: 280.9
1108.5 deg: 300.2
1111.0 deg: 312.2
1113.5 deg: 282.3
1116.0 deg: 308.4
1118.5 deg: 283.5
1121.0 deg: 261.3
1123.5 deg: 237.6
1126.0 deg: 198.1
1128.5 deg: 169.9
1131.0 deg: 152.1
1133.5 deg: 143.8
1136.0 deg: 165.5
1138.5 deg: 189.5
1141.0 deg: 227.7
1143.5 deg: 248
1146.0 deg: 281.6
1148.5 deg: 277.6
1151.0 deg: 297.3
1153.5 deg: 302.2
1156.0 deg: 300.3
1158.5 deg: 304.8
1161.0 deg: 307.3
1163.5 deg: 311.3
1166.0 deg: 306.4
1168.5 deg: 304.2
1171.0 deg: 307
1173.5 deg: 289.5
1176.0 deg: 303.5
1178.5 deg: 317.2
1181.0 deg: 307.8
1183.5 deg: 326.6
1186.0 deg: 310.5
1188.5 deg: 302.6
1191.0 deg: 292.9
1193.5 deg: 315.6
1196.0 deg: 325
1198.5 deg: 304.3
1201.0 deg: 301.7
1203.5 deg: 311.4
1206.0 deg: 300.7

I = 5.3 deg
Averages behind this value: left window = 299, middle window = 152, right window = 234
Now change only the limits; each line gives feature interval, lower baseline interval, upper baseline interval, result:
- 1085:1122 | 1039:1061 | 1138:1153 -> 3.3 deg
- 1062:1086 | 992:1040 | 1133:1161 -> 9.4 deg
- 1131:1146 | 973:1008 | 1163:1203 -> 5.3 deg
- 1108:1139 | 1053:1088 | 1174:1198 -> 2.4 deg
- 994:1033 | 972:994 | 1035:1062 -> 0.2 deg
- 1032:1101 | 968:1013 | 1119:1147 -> 1.7 deg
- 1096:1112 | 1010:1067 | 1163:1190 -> 1.3 deg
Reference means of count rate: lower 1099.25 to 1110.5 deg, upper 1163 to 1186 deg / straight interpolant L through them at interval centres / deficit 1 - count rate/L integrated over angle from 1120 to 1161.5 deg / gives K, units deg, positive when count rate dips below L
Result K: 8.4 deg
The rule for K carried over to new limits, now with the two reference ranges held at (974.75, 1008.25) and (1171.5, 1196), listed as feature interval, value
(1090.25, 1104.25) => 2.35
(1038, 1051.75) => -1.69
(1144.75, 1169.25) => 0.63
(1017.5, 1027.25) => -0.27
